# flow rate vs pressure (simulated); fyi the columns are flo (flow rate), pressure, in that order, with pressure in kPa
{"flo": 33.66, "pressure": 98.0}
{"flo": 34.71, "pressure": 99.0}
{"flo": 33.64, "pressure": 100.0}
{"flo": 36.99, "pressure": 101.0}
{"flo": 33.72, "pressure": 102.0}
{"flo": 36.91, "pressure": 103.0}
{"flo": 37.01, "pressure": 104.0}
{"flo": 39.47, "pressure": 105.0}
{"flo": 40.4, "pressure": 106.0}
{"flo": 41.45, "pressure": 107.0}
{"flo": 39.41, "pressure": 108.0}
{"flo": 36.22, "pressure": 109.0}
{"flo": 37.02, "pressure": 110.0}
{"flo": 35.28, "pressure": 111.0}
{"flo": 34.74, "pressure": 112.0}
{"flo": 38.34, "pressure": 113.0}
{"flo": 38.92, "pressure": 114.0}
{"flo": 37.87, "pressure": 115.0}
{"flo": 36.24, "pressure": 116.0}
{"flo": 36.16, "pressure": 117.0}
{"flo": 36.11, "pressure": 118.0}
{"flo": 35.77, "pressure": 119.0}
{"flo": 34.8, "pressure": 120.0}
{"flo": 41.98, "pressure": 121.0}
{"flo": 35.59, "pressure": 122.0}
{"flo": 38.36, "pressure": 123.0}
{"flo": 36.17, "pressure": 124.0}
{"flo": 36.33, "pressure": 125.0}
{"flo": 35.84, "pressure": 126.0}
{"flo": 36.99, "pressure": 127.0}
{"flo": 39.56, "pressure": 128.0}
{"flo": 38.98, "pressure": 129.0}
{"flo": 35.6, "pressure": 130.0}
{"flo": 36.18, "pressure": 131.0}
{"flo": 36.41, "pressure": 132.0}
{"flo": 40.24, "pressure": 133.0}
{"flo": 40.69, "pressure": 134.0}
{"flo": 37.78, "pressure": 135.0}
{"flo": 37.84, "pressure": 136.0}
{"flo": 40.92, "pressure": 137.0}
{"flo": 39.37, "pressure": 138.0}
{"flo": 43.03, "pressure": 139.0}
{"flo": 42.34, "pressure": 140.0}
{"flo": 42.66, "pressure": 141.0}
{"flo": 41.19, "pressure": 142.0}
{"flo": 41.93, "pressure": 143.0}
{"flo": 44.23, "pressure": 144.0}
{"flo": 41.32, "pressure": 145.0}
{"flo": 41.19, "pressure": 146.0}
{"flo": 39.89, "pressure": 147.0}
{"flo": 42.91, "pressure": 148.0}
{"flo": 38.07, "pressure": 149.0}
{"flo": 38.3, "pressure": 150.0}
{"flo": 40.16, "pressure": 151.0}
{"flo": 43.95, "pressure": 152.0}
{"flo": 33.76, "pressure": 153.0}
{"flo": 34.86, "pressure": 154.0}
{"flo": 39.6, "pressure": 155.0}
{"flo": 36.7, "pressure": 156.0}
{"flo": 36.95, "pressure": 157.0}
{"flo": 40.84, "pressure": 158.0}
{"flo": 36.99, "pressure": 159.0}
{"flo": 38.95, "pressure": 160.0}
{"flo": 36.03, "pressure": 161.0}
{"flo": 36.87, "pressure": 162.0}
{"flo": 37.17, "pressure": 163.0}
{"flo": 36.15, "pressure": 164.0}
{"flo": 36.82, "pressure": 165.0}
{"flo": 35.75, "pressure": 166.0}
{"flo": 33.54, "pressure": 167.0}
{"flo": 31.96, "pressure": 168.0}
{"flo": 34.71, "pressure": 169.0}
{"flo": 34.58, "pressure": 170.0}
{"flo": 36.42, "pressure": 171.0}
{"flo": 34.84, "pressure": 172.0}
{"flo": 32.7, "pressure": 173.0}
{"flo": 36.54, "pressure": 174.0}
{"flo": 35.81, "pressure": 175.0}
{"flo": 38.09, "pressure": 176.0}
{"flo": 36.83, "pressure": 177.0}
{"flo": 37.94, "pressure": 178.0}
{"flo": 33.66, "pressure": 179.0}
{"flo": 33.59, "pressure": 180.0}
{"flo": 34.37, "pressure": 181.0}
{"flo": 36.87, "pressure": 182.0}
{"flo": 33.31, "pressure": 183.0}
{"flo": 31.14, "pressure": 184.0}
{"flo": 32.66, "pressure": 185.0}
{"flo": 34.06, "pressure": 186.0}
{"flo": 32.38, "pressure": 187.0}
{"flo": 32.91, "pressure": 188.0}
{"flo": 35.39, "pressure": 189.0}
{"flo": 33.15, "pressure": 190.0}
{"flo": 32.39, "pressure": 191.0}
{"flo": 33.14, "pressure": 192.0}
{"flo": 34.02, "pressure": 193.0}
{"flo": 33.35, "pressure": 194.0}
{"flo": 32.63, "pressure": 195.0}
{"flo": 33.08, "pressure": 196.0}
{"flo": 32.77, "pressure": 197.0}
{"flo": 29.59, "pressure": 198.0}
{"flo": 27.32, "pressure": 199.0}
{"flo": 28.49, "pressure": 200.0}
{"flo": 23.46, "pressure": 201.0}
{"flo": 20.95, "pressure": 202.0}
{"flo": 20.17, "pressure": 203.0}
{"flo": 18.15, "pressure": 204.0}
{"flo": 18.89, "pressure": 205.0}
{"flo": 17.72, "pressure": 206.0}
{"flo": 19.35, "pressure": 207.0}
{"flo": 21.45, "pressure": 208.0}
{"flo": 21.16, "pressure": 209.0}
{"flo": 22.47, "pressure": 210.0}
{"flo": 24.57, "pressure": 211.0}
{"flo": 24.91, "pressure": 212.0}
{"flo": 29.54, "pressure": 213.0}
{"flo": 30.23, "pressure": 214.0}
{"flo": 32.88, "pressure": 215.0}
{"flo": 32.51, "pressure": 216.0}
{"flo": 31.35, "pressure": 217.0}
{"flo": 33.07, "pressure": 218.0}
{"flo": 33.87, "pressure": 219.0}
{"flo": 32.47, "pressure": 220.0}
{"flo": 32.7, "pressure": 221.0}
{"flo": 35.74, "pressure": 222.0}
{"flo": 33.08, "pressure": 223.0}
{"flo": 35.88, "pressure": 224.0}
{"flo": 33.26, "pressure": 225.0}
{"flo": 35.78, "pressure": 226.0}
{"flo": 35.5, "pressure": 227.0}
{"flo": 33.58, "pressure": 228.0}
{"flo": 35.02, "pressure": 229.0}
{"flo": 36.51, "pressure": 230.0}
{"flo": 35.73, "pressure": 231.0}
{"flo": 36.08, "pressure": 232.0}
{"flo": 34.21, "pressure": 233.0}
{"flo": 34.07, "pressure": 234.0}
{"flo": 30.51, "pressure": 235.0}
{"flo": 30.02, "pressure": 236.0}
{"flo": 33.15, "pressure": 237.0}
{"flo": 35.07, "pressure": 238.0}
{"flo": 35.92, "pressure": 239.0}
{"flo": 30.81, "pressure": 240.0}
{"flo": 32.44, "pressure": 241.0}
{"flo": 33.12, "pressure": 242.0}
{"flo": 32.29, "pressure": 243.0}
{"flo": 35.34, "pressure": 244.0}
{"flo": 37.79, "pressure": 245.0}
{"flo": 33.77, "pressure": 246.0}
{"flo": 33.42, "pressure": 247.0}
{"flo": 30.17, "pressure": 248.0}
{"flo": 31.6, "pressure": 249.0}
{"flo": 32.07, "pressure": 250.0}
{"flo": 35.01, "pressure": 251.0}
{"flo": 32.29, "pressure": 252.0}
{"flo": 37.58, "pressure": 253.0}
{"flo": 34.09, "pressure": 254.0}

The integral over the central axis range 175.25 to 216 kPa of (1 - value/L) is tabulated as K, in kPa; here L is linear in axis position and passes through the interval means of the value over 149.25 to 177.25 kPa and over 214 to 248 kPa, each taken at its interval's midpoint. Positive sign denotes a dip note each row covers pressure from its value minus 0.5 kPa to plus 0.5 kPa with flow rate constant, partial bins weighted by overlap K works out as 6.7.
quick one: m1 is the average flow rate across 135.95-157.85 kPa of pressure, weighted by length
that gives 40.1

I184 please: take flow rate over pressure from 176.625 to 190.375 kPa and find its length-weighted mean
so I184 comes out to 34.1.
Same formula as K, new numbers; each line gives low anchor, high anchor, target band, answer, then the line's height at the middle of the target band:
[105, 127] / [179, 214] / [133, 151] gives -3.27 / 34.5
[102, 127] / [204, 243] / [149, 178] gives -1.97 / 34.3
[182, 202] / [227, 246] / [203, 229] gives 3.36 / 33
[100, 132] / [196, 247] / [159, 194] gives -1.67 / 33.3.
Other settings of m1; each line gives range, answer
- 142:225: 33.2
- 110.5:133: 37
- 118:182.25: 37.7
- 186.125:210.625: 27.4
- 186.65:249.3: 30.8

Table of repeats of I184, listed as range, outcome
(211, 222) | 31.2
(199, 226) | 27.4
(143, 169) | 38.1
